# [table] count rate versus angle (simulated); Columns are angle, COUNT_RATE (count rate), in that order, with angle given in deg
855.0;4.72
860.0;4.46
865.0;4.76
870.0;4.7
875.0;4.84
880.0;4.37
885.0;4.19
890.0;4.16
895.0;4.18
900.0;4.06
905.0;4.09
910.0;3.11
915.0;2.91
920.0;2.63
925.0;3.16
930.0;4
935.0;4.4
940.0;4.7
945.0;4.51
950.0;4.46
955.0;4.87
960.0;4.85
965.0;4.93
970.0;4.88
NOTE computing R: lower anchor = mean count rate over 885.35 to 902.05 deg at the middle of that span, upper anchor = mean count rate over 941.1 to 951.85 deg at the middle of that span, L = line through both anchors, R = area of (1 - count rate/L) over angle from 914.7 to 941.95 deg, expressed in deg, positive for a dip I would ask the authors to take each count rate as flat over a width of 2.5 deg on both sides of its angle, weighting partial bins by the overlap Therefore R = 4.5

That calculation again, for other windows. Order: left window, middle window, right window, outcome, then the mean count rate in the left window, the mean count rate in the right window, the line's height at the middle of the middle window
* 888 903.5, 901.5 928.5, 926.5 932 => 5.0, 4.13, 3.85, 3.97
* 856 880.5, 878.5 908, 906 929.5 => -2.2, 4.65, 3.11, 3.88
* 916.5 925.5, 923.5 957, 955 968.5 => -4.7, 2.84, 4.89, 3.81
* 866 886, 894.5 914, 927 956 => 3.3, 4.57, 4.45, 4.52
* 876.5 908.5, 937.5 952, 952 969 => 0.5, 4.16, 4.87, 4.71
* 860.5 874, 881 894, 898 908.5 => 0.3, 4.7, 3.98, 4.3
